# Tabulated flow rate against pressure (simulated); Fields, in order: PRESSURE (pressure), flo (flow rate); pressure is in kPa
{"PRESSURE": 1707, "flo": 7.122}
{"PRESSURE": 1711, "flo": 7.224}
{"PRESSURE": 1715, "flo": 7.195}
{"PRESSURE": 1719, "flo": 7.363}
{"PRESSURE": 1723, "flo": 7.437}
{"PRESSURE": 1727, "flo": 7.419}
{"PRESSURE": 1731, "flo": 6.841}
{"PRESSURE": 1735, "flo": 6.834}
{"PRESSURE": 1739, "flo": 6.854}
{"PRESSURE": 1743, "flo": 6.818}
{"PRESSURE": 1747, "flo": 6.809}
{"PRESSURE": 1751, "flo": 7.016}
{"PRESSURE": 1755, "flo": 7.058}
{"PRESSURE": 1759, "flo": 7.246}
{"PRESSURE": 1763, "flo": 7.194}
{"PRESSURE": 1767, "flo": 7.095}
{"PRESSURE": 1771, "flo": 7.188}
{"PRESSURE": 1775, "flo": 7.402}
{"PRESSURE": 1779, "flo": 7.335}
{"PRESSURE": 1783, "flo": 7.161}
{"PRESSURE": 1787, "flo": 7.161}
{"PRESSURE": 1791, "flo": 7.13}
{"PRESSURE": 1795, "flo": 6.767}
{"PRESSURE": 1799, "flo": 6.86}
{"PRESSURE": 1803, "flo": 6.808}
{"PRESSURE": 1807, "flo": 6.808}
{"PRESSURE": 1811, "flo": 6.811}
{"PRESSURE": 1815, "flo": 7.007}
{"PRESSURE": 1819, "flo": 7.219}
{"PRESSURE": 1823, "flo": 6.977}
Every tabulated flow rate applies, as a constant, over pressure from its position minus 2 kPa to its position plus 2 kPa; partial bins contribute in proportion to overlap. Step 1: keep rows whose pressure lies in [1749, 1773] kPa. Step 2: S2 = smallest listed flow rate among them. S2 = 7.016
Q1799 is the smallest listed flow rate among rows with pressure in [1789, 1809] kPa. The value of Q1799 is 6.767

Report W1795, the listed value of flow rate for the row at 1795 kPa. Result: 6.767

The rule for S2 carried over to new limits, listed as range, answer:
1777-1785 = 7.161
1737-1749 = 6.809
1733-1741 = 6.834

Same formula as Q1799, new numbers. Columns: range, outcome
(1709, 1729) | 7.195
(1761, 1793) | 7.095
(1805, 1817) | 6.808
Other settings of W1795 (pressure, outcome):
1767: 7.095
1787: 7.161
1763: 7.194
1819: 7.219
